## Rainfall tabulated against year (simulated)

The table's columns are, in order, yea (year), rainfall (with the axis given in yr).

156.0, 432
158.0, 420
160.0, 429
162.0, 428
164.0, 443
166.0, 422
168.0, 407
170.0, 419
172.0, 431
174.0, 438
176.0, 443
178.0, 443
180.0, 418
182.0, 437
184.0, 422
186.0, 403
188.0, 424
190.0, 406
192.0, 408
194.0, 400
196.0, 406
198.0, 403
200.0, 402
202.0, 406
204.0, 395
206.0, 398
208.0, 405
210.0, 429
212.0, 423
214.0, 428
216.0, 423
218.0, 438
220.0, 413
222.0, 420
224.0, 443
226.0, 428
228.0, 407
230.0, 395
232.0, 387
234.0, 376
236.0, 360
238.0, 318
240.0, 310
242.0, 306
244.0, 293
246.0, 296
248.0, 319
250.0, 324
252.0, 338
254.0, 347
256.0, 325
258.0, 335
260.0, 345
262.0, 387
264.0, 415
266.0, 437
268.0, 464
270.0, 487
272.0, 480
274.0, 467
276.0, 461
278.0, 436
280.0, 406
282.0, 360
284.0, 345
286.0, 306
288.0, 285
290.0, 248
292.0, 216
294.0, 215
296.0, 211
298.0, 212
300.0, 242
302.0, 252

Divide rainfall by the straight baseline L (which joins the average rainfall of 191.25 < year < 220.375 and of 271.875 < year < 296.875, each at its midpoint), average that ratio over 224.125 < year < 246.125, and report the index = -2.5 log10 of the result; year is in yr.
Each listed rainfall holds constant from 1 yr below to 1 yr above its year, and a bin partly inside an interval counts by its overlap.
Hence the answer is 0.08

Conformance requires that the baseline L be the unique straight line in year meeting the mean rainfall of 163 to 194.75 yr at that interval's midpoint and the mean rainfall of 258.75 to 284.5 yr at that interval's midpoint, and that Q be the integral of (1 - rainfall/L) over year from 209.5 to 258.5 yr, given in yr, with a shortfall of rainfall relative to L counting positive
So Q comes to 6.0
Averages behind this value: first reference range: 423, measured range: 371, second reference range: 423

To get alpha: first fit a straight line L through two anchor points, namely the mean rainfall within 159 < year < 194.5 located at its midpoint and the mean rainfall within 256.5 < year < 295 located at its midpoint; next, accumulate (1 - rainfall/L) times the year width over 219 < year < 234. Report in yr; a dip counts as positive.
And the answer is -0.48 yr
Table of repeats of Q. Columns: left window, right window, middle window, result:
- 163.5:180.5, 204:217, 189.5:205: 0.6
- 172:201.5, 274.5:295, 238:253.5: 2.2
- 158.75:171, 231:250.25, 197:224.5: -3.7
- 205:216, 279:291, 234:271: 0.7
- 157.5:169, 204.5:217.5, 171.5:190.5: -0.2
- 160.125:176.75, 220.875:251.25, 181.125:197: -0.2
